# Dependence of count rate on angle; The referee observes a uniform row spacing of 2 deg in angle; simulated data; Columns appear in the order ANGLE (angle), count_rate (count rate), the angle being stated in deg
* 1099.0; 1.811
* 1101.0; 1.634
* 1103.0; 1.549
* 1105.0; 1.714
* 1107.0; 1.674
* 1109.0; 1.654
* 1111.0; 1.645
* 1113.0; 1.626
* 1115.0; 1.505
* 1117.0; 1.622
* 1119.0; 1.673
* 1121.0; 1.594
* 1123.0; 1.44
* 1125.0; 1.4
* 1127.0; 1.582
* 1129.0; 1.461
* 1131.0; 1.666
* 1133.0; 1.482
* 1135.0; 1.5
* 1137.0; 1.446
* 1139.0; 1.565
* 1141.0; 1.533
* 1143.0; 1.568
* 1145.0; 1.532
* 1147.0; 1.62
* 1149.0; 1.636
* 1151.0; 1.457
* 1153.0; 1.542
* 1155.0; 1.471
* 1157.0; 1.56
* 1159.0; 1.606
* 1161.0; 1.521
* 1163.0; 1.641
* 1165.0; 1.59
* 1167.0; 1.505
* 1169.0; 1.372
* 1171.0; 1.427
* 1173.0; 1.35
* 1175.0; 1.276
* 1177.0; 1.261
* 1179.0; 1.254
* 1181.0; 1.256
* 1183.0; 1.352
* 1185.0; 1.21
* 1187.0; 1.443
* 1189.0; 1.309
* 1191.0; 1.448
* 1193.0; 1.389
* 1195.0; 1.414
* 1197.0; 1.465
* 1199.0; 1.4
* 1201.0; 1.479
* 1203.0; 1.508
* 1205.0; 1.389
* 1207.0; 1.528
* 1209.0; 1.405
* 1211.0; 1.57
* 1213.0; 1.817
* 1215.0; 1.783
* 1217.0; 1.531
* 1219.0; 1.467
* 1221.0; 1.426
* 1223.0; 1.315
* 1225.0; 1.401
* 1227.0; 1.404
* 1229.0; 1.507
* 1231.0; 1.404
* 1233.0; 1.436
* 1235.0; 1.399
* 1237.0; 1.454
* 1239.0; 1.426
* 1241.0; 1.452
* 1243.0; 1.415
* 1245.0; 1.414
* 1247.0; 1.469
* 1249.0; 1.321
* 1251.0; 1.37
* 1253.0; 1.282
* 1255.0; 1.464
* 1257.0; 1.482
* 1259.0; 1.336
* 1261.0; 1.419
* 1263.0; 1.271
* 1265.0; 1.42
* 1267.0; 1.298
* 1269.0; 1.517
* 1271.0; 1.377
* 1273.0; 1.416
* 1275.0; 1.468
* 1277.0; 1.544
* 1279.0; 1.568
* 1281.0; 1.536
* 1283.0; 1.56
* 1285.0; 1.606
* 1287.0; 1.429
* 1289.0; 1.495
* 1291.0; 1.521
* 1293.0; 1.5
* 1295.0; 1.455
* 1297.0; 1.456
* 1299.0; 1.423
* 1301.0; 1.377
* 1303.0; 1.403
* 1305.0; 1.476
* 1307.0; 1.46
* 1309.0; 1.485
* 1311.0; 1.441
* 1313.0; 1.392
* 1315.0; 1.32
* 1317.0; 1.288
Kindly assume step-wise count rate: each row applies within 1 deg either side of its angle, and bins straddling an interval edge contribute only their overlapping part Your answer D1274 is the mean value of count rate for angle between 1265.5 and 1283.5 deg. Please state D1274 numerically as 1.47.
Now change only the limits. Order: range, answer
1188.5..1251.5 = 1.46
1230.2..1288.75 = 1.43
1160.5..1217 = 1.44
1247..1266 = 1.38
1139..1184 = 1.47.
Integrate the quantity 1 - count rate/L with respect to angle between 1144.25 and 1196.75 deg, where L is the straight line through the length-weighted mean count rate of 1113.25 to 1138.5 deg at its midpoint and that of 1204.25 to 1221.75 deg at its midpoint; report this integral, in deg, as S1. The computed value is 3.5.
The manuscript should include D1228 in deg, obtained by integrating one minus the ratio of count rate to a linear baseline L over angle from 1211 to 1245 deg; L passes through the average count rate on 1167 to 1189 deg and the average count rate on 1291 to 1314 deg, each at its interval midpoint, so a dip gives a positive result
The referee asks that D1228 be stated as -2.56 deg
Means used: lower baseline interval 1.33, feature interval 1.48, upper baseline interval 1.45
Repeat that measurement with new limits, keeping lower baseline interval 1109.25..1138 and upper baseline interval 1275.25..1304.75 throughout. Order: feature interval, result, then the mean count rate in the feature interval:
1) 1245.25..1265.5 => 1.6 deg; 1.38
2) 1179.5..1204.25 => 2.2 deg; 1.39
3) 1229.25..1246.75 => 0.9 deg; 1.43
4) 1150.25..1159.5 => 0.1 deg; 1.52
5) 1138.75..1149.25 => -0.2 deg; 1.57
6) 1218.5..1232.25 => 0.9 deg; 1.42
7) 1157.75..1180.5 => 1.5 deg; 1.43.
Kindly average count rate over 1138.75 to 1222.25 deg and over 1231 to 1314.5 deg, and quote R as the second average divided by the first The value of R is 1.0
